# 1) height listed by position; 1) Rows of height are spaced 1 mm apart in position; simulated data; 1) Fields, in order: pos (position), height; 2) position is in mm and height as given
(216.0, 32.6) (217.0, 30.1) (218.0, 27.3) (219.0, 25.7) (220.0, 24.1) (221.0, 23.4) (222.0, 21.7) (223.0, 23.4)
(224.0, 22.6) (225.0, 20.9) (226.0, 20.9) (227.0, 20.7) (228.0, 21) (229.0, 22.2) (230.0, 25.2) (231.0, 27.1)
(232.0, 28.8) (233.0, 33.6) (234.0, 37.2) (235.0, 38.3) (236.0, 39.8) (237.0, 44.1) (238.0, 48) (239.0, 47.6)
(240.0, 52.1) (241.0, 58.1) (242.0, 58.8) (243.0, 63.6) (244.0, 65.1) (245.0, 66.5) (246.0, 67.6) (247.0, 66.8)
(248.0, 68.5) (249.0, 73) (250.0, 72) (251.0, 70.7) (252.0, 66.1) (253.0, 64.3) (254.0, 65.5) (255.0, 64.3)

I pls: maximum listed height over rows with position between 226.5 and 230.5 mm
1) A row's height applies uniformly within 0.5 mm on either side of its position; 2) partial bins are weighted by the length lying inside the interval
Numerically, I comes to 25.2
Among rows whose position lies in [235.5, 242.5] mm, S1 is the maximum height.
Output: 58.8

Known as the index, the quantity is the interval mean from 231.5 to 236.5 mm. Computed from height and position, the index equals 35.5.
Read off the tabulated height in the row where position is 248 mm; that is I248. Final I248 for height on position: 68.5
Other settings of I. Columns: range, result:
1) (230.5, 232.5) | 28.8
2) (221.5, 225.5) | 23.4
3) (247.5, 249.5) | 73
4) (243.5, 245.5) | 66.5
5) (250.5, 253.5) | 70.7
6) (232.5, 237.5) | 44.1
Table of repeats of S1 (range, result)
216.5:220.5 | 30.1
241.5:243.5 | 63.6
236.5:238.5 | 48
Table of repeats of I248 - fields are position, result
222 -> 21.7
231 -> 27.1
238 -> 48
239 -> 47.6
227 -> 20.7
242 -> 58.8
